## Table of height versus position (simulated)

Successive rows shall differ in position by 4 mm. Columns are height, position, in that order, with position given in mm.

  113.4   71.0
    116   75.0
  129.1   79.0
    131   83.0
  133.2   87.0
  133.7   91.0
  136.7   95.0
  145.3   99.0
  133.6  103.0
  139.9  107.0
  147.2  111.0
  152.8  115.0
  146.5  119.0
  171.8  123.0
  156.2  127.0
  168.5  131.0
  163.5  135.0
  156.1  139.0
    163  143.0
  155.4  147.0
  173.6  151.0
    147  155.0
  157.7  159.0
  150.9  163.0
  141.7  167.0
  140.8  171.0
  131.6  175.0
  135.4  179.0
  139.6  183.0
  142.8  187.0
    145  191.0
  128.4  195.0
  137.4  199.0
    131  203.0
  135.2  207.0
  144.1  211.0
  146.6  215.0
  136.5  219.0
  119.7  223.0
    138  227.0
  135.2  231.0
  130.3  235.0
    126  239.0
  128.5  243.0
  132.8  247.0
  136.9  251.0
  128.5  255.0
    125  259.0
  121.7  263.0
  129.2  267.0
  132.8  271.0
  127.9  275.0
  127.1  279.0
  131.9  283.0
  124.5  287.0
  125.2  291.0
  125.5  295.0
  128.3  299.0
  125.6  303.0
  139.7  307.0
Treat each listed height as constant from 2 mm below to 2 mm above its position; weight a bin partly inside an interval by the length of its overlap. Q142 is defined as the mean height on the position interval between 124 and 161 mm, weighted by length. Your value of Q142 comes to 160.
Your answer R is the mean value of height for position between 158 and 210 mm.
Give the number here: 140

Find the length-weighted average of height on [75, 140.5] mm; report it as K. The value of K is 146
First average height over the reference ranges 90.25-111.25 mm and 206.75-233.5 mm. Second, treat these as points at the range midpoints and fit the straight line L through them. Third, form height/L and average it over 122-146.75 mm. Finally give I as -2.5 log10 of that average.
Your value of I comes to -0.17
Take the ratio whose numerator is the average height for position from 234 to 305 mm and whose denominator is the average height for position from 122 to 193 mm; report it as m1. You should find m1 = 0.8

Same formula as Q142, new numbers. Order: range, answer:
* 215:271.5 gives 131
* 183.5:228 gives 137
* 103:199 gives 150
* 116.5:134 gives 161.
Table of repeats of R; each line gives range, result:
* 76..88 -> 130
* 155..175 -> 146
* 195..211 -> 135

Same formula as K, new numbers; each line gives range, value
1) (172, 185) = 136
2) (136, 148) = 159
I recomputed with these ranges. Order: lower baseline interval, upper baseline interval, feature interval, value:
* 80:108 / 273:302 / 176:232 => -0.05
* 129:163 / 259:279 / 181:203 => 0.08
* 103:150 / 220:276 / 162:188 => 0.04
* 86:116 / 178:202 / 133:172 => -0.12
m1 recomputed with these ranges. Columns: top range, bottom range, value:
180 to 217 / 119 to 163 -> 0.87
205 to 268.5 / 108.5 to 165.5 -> 0.84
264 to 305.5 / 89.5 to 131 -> 0.87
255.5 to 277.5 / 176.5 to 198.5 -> 0.92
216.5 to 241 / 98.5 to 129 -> 0.88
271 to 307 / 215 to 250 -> 0.97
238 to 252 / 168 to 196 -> 0.95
